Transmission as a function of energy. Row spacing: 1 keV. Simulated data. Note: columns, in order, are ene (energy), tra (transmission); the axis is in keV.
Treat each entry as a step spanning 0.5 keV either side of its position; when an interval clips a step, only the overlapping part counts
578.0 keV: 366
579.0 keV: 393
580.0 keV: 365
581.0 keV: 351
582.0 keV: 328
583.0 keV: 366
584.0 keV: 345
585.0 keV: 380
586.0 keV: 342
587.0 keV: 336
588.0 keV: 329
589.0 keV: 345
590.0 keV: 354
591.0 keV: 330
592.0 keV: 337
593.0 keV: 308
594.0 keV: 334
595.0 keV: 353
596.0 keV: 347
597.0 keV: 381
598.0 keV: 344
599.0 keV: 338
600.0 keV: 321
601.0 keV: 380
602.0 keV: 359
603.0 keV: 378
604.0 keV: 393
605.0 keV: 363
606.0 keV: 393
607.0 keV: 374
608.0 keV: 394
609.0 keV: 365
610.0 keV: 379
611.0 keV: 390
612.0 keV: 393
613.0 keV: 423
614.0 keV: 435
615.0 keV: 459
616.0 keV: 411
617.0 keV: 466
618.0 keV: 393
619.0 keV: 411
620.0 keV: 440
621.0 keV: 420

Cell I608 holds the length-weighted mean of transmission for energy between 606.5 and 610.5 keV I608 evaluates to 378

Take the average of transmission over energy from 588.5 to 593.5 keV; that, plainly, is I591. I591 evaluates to 335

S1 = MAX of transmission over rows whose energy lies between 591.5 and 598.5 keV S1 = 381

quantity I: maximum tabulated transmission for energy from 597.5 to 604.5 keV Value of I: 393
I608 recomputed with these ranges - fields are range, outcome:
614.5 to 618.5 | 432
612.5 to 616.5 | 432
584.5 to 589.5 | 346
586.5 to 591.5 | 339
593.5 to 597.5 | 354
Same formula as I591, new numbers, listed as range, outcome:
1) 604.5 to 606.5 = 378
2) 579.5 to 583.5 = 352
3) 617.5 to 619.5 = 402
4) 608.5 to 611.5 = 378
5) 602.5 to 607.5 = 380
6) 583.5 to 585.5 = 362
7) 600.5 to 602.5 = 370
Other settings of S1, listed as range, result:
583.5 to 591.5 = 380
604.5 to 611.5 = 394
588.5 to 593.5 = 354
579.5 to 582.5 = 365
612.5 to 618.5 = 466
